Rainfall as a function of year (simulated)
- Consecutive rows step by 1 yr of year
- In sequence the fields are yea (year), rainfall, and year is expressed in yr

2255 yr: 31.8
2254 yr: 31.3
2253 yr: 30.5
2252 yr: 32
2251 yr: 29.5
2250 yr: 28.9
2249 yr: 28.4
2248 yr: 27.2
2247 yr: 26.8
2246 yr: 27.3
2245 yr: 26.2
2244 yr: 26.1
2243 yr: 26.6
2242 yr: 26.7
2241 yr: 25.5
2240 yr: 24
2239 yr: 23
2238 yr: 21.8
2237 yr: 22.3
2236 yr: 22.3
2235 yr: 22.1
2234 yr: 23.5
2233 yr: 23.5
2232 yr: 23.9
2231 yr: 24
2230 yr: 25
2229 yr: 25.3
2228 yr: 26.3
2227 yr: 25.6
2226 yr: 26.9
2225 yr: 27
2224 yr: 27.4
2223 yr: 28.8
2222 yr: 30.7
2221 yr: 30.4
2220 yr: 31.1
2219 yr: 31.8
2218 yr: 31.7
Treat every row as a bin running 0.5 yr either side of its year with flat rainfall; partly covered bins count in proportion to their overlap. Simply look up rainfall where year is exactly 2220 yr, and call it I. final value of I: 31.1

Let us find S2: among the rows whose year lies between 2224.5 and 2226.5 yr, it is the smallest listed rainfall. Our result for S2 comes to 26.9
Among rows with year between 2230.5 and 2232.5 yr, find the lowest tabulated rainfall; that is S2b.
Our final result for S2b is 23.9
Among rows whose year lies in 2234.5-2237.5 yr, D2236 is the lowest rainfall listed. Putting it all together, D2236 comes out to 22.1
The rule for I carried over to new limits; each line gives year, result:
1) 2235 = 22.1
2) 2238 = 21.8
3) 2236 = 22.3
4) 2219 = 31.8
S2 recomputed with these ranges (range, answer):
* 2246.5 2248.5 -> 26.8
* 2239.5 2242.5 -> 24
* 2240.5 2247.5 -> 25.5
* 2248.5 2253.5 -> 28.4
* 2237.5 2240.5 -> 21.8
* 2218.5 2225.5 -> 27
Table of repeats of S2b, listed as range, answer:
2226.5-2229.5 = 25.3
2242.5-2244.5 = 26.1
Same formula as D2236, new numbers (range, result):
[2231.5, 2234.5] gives 23.5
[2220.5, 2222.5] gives 30.4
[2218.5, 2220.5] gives 31.1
